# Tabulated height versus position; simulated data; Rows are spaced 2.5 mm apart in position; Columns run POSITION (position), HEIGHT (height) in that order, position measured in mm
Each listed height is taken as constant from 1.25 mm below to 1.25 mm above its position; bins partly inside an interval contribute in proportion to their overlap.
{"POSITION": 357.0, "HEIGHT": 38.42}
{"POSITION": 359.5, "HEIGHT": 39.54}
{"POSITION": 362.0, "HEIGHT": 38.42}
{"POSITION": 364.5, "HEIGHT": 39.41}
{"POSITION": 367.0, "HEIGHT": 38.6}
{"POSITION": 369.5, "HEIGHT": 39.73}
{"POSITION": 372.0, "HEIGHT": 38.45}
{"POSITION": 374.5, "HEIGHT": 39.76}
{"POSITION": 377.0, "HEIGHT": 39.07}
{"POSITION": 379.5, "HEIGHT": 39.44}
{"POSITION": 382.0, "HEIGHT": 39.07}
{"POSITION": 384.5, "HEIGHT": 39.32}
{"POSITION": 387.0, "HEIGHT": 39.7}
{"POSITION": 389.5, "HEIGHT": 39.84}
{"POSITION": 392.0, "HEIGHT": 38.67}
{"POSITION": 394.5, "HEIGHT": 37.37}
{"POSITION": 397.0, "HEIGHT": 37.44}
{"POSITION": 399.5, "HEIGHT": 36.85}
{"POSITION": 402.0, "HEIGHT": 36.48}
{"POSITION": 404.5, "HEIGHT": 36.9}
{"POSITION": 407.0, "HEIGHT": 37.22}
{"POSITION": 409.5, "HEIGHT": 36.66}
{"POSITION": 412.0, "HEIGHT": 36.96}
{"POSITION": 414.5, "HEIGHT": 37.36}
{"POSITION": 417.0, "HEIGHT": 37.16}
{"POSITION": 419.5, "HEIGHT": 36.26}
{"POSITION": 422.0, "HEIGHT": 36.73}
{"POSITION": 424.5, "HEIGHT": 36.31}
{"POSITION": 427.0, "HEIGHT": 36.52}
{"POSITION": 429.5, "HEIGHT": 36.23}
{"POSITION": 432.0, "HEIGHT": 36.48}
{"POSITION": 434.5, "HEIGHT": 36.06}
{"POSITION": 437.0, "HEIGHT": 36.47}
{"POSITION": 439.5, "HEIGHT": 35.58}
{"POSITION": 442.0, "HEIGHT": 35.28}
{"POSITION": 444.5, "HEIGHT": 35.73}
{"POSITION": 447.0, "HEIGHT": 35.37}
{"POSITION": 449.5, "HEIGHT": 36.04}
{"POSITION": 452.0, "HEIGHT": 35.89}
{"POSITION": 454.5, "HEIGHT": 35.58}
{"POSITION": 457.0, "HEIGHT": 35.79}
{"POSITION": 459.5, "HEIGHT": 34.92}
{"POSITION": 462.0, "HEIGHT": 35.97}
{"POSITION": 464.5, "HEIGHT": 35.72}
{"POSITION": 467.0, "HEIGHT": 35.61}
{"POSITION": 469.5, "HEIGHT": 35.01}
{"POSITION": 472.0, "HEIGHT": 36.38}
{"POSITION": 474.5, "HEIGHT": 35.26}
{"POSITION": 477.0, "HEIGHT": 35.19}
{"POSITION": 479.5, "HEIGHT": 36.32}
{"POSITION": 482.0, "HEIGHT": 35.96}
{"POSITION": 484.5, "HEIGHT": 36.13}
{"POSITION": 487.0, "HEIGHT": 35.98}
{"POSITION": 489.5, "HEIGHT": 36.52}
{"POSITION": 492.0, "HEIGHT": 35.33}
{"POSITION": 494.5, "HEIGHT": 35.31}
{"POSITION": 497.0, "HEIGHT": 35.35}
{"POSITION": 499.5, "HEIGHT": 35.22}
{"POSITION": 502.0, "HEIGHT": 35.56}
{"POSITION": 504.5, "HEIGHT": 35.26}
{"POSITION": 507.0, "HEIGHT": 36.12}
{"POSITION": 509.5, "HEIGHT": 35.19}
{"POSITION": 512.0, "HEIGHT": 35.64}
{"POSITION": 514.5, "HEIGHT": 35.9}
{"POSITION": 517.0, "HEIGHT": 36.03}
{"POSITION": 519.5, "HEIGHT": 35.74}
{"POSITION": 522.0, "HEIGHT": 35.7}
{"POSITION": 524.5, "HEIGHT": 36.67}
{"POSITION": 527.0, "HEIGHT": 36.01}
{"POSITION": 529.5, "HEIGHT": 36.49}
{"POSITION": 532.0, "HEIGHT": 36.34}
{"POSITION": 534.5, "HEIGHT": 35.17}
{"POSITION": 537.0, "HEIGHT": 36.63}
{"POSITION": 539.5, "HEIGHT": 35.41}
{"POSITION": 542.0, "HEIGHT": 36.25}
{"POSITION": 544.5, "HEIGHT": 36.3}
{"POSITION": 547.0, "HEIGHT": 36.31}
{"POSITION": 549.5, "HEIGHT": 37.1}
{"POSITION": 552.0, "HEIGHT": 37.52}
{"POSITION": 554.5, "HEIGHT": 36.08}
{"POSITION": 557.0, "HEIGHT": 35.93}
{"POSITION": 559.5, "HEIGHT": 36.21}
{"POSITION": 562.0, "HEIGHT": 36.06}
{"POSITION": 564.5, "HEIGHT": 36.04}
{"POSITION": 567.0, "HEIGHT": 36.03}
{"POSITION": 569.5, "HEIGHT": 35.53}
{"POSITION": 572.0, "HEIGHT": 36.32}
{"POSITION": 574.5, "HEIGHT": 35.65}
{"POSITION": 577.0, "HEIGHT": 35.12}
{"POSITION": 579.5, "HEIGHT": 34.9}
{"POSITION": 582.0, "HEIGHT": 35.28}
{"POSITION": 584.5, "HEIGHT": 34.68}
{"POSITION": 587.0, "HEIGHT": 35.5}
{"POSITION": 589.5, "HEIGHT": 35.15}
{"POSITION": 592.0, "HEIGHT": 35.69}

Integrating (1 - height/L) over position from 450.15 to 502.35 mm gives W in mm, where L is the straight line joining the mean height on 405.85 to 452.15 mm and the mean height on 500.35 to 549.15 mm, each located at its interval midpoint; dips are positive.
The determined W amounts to 0.7 mm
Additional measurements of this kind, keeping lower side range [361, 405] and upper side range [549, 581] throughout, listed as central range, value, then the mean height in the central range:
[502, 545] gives 0.8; 35.9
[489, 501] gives 0.5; 35.5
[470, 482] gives 0.5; 35.8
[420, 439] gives 0.8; 36.4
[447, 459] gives 0.6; 35.7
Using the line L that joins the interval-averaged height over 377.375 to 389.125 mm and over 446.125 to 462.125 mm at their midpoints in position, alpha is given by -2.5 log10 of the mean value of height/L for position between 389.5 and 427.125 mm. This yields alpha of 0.03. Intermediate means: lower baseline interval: 39.4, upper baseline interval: 35.6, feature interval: 37.1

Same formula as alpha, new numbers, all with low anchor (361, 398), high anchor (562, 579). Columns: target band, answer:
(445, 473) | 0.06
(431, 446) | 0.06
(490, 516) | 0.04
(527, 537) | 0.01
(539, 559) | -0.01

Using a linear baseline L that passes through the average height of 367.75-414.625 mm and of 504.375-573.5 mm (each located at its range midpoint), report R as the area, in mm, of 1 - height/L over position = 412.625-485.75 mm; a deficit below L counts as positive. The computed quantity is 2.8 mm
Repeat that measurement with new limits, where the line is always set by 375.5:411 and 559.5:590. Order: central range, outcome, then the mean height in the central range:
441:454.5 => 0.6 mm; 35.7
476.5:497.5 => 0.6 mm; 35.8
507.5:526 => 0.3 mm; 35.9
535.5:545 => 0.0 mm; 36.1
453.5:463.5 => 0.4 mm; 35.6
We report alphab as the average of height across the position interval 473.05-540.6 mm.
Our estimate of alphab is 35.8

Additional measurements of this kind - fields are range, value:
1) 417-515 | 35.8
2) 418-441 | 36.3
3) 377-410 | 38.1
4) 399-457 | 36.3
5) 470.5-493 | 35.9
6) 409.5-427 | 36.8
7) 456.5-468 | 35.6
